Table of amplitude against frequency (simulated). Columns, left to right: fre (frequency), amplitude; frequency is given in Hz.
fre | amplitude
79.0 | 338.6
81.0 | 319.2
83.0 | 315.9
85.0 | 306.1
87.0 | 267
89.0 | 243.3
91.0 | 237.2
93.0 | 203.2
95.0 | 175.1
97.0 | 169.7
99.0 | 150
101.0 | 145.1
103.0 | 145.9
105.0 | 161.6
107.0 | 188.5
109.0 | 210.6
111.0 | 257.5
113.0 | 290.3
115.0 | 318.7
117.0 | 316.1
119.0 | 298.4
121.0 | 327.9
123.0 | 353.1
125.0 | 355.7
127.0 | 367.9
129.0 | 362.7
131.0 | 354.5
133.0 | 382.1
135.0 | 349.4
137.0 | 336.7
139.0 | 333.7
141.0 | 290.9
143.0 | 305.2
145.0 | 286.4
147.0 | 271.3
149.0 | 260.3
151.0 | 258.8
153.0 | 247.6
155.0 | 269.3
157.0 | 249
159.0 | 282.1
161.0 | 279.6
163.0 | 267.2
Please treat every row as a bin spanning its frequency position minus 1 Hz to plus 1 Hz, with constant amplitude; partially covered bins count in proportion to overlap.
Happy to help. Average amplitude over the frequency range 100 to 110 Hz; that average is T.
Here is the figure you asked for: 170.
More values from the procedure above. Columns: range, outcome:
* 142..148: 288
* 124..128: 362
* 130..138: 356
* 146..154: 260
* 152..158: 255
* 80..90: 290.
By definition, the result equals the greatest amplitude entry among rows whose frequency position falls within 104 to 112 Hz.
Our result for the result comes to 257.5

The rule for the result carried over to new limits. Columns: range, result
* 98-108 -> 188.5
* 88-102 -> 243.3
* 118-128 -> 367.9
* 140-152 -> 305.2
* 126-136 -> 382.1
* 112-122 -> 327.9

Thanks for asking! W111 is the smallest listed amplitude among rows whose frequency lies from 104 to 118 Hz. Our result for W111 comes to 161.6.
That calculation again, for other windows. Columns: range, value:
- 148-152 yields 258.8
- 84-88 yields 267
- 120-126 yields 327.9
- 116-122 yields 298.4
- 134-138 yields 336.7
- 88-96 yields 175.1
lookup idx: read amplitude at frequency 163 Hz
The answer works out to 267.2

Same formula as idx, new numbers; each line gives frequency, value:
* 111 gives 257.5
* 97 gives 169.7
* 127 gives 367.9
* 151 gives 258.8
